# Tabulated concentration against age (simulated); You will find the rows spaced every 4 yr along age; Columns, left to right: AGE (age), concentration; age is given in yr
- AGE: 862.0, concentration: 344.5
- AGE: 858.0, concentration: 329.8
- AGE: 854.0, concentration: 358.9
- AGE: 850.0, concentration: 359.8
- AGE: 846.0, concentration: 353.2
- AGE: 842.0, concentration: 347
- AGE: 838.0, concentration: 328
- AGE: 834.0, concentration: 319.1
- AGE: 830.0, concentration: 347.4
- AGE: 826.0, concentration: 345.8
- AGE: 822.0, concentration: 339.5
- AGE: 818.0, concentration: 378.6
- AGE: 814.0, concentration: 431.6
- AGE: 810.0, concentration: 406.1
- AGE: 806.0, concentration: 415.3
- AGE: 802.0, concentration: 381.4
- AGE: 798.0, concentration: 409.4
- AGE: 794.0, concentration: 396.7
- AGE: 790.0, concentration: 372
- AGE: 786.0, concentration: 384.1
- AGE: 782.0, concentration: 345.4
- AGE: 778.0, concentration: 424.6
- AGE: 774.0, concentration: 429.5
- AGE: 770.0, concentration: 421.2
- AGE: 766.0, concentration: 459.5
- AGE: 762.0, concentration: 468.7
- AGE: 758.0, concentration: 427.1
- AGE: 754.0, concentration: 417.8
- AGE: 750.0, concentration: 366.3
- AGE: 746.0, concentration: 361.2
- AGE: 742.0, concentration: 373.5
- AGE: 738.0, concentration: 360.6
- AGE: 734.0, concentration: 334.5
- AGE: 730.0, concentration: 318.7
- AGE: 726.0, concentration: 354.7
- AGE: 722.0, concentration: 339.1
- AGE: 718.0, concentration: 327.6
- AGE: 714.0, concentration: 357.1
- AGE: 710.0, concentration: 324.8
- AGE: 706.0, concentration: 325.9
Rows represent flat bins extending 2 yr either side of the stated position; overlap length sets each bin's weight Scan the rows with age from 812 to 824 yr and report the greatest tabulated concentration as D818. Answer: 431.6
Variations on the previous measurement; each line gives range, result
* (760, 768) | 468.7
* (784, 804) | 409.4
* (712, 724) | 357.1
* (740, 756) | 417.8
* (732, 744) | 373.5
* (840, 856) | 359.8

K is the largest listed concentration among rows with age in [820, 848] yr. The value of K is 353.2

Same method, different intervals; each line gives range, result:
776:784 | 424.6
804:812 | 415.3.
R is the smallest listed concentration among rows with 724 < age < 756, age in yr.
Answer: 318.7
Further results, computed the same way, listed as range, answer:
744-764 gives 361.2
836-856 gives 328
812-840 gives 319.1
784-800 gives 372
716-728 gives 327.6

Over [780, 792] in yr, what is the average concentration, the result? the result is 367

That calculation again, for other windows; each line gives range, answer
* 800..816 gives 409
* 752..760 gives 422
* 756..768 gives 452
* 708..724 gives 337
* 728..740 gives 338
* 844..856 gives 357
